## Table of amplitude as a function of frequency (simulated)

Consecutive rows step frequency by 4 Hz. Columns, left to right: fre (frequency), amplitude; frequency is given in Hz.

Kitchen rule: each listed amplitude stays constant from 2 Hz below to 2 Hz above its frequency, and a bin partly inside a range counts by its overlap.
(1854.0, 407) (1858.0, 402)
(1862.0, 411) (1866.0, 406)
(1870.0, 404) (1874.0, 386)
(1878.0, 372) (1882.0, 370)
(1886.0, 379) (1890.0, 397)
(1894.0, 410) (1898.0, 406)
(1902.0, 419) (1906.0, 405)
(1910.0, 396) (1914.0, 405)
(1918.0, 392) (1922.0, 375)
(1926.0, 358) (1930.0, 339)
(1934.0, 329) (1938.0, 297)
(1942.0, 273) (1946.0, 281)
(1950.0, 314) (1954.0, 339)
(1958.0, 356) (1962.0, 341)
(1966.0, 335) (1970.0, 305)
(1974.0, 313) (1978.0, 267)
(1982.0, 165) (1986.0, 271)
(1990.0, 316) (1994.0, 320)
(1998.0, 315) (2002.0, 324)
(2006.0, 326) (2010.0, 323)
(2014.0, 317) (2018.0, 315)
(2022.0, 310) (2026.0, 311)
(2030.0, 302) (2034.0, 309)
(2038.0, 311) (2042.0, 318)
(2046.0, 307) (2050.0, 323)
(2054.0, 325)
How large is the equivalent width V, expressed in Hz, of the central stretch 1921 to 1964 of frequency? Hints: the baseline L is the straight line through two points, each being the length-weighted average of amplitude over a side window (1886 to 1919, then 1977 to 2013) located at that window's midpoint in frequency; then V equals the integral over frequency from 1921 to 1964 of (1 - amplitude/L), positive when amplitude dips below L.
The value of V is 3.5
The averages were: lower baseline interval 403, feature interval 326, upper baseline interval 293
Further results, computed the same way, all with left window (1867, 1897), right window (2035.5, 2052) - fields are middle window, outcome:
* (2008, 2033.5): 1.0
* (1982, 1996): 2.3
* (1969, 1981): 2.2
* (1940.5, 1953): 2.3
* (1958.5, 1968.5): 0.4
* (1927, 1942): 2.0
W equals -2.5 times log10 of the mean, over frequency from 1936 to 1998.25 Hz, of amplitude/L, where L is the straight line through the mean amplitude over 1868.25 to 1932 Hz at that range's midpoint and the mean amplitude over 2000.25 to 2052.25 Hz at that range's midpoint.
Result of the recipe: 0.16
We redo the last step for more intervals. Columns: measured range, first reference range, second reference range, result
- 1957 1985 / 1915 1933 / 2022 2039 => 0.161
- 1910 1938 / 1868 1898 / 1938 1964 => -0.055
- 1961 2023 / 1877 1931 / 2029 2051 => 0.118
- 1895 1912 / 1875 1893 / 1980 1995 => -0.134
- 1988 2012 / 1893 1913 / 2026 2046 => 0.051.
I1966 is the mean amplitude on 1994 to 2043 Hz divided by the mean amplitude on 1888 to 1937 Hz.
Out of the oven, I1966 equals 0.8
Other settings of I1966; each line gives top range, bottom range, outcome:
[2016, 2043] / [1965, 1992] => 1.11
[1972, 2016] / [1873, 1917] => 0.75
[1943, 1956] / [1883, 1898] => 0.78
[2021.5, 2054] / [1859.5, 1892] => 0.80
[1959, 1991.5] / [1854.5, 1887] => 0.74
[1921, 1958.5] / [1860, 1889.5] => 0.83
